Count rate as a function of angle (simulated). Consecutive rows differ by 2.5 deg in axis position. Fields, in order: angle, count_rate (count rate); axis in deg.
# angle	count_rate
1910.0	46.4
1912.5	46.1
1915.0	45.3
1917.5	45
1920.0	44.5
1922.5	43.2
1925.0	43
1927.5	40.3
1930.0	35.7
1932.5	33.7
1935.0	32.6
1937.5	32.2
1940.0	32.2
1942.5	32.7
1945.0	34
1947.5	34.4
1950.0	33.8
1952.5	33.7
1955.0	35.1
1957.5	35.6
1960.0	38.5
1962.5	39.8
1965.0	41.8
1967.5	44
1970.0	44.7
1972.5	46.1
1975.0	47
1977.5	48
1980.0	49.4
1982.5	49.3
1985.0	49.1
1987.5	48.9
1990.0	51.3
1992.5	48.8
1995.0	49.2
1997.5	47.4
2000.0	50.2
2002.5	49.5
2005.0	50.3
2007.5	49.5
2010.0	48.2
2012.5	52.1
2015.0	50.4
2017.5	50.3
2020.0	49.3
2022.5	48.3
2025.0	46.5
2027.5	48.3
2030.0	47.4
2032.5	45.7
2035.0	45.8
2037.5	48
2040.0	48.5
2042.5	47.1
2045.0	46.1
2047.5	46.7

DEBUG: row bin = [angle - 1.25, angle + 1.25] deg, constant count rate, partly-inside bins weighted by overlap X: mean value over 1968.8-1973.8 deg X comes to 45.4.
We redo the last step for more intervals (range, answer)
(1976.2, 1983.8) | 48.9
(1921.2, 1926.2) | 43.1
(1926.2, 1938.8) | 34.9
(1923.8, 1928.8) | 41.6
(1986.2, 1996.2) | 49.5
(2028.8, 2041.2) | 47.1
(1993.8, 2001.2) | 48.9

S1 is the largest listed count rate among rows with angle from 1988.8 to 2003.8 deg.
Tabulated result 51.3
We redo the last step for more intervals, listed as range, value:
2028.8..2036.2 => 47.4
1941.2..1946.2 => 34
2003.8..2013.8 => 52.1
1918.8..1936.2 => 44.5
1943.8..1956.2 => 35.1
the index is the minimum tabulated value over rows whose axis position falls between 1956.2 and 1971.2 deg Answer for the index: 35.6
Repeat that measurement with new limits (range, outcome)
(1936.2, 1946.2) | 32.2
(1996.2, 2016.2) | 47.4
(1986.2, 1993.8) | 48.8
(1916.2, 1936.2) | 32.6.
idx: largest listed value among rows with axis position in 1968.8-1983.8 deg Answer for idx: 49.4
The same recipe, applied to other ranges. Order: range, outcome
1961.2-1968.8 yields 44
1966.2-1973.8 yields 46.1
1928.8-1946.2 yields 35.7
